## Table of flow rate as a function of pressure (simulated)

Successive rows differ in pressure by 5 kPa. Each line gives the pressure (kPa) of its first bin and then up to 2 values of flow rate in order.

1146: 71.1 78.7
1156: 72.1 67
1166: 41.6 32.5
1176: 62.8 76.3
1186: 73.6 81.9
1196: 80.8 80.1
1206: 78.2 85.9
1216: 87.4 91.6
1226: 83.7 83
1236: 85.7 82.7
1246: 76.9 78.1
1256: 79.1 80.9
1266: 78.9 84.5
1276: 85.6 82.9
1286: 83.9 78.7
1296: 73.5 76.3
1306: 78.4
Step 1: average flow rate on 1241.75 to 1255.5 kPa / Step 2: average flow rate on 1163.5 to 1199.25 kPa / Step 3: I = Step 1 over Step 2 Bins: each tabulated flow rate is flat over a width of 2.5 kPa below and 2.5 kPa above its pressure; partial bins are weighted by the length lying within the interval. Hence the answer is 1.21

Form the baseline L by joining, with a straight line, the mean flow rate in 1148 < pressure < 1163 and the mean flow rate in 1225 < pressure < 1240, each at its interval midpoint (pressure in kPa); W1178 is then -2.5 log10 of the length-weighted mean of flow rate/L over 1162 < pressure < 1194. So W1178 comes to 0.225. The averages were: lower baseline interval 72.7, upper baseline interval 84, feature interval 62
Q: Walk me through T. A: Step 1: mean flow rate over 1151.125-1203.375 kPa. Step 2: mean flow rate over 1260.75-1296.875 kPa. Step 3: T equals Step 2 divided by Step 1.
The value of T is 1.21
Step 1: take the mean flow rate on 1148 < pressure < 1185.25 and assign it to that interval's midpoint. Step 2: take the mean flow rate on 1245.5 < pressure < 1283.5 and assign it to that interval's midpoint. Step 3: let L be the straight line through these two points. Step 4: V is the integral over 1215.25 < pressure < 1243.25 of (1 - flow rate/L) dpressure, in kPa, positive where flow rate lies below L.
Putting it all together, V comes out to -4.3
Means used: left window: 62.3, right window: 81.1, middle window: 85.6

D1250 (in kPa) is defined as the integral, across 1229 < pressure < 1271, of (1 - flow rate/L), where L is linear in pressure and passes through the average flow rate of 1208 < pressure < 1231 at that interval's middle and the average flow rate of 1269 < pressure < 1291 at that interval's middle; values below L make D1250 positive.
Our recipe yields 2.1 kPa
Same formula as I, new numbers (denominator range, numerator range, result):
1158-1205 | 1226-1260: 1.22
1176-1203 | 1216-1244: 1.11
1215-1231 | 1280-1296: 0.93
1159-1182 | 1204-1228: 1.57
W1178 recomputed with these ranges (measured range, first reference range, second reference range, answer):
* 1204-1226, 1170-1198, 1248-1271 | -0.16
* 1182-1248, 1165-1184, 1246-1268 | -0.24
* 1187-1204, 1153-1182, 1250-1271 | -0.23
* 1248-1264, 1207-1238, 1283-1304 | 0.04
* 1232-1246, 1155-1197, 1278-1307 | -0.14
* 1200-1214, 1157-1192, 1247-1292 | -0.19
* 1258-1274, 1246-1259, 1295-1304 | -0.05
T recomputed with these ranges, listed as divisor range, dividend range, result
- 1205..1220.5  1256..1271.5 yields 0.94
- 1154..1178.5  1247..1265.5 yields 1.44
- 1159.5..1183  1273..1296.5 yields 1.48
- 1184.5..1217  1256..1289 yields 1.02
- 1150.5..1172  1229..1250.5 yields 1.40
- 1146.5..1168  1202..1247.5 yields 1.27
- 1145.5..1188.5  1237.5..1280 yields 1.27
